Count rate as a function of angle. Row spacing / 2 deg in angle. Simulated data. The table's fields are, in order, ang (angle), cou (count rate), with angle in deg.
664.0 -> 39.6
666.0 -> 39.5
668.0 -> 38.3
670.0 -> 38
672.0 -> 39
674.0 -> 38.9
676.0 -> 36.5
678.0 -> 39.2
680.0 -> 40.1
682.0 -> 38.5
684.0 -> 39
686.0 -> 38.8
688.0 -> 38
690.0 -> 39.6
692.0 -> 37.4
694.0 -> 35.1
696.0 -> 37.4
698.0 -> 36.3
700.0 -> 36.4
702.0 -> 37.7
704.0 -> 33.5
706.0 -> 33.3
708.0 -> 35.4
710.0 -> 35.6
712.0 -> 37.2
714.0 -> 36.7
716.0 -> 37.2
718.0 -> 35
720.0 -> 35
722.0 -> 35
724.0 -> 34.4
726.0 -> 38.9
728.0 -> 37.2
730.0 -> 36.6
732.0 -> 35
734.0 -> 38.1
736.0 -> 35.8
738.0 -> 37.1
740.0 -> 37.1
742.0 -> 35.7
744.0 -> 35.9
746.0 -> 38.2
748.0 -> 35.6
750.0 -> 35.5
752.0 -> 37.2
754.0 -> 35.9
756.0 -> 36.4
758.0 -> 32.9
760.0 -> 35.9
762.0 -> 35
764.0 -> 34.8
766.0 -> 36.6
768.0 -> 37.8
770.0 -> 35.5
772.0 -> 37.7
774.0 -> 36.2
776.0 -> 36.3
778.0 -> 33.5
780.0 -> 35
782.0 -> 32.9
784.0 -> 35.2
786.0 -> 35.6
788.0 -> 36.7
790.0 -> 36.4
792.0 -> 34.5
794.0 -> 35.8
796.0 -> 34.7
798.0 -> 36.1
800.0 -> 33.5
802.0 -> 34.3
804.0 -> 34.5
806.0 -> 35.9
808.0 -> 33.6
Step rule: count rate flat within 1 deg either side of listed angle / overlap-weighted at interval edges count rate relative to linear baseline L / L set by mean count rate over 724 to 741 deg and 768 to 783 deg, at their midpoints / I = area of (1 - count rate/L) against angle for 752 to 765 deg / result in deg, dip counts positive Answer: 0.3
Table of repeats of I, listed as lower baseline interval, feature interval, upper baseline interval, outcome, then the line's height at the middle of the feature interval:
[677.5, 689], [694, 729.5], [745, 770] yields 1.68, 37.8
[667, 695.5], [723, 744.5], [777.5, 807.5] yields 0.11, 36.7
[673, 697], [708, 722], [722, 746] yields 0.45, 37.2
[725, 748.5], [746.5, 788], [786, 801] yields 0.47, 36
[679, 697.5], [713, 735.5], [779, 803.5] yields 0.48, 37.1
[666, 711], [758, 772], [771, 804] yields -0.04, 35.7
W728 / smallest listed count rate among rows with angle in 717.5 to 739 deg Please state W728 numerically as 34.4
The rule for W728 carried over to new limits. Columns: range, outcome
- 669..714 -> 33.3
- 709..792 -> 32.9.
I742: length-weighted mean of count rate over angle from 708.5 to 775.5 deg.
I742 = 36.2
